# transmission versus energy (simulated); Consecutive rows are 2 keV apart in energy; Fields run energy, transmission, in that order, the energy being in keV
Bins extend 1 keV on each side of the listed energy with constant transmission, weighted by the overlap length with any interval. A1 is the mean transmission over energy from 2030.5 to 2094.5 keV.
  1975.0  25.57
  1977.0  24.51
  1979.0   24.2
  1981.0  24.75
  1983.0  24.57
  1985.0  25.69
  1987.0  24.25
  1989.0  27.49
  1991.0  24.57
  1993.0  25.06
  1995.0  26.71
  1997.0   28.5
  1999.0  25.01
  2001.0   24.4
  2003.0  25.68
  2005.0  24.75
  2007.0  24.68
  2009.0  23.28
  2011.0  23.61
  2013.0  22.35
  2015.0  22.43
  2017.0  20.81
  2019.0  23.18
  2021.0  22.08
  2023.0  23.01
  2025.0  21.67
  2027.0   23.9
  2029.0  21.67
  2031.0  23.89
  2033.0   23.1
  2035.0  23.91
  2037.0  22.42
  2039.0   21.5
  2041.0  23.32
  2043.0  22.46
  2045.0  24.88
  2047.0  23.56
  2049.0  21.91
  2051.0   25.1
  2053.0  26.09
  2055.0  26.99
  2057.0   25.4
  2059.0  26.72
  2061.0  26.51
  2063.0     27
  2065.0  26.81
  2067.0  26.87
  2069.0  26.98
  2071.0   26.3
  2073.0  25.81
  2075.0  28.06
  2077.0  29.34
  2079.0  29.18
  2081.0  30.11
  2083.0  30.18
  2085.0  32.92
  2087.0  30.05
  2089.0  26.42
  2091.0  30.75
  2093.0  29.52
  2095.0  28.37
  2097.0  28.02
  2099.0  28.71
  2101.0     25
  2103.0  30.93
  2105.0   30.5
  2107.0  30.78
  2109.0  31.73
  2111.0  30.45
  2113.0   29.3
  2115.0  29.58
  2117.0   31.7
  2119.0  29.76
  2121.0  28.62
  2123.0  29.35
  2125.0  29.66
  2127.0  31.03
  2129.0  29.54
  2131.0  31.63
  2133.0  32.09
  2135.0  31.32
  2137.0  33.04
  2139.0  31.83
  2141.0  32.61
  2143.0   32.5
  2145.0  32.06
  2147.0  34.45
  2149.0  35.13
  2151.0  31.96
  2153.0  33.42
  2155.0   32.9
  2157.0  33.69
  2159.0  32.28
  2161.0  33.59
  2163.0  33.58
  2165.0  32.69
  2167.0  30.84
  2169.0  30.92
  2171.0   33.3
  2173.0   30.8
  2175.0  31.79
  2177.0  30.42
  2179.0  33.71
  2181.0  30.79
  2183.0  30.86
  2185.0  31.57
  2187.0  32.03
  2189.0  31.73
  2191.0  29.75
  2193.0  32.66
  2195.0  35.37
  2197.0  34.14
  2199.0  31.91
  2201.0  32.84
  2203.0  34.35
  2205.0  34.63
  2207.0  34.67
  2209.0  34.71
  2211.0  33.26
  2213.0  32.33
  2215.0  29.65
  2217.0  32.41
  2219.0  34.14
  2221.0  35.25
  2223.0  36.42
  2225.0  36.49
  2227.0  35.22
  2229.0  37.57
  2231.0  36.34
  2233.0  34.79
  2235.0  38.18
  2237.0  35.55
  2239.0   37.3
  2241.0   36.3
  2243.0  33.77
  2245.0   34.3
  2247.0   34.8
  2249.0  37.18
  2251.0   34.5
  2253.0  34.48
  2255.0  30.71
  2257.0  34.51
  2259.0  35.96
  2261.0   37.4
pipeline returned 26.4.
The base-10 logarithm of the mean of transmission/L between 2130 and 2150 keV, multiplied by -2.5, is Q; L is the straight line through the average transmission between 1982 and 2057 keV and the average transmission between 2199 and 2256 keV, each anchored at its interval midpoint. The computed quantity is -0.09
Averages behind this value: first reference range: 24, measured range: 32.7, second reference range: 34.7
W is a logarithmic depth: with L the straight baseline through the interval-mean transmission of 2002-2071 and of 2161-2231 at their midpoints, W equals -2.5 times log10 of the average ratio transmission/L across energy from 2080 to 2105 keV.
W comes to -0.08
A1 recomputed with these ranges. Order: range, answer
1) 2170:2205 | 32.3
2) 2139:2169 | 32.9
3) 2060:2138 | 29.3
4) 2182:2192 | 31.2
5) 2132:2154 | 32.8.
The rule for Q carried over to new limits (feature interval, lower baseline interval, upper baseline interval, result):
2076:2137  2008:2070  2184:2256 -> -0.081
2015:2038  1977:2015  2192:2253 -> 0.157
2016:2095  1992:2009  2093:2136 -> 0.081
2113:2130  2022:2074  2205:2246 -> -0.038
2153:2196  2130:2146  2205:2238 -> 0.037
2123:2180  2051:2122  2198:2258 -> -0.029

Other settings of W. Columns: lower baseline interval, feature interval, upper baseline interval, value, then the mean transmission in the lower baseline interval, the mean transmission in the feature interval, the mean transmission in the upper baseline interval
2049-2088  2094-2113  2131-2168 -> 0.016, 27.6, 29.4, 32.7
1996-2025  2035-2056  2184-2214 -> 0.074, 23.8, 23.8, 33.1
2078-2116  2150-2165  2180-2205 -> -0.055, 29.6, 33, 32.4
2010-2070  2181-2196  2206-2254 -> 0.023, 24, 31.9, 35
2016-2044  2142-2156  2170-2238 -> -0.107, 22.6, 33.2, 33.5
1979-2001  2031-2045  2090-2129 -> 0.181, 25.5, 23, 29.7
